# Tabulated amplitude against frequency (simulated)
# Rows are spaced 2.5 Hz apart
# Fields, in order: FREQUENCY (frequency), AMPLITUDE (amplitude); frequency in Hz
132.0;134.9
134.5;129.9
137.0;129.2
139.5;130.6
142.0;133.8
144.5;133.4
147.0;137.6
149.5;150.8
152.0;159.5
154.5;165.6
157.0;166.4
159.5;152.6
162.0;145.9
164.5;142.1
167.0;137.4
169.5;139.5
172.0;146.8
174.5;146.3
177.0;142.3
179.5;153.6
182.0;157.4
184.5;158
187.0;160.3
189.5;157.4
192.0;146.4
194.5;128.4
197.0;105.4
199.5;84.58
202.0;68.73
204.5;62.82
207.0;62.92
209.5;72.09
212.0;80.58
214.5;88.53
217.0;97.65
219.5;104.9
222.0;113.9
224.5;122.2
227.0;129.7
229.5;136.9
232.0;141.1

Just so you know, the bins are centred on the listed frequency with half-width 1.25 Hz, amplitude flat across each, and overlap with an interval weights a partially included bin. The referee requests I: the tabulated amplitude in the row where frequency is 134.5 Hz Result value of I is 129.9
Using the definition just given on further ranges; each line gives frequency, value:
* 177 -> 142.3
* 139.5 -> 130.6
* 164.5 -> 142.1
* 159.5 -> 152.6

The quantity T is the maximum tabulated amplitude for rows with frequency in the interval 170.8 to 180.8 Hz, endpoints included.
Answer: 153.6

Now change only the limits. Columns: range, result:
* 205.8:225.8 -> 122.2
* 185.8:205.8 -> 160.3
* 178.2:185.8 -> 158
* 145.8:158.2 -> 166.4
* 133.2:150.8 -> 150.8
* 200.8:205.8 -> 68.73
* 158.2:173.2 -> 152.6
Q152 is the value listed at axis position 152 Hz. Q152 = 159.5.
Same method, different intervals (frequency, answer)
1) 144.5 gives 133.4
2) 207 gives 62.92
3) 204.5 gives 62.82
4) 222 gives 113.9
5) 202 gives 68.73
